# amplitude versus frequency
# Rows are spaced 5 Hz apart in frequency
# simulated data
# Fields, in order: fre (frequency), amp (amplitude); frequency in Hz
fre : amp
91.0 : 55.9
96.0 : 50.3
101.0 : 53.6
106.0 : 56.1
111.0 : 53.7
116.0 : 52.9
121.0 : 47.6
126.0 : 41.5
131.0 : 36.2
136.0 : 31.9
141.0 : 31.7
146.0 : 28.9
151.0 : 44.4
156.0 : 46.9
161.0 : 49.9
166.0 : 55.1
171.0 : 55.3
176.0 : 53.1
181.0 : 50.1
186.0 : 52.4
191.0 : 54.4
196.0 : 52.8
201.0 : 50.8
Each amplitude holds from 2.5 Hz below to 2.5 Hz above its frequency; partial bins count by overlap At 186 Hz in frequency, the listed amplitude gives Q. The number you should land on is 52.4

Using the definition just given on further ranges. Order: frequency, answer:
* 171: 55.3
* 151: 44.4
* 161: 49.9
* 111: 53.7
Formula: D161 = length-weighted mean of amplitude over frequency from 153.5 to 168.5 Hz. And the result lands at 50.6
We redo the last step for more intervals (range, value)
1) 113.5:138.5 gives 42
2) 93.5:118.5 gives 53.3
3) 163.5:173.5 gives 55.2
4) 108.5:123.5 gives 51.4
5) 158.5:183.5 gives 52.7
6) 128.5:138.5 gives 34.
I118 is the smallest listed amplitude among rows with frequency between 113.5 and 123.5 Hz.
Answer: 47.6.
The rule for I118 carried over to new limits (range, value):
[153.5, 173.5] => 46.9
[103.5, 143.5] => 31.7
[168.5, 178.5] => 53.1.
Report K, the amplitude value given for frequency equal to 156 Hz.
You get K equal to 46.9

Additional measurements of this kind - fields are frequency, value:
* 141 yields 31.7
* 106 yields 56.1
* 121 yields 47.6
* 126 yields 41.5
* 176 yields 53.1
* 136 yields 31.9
